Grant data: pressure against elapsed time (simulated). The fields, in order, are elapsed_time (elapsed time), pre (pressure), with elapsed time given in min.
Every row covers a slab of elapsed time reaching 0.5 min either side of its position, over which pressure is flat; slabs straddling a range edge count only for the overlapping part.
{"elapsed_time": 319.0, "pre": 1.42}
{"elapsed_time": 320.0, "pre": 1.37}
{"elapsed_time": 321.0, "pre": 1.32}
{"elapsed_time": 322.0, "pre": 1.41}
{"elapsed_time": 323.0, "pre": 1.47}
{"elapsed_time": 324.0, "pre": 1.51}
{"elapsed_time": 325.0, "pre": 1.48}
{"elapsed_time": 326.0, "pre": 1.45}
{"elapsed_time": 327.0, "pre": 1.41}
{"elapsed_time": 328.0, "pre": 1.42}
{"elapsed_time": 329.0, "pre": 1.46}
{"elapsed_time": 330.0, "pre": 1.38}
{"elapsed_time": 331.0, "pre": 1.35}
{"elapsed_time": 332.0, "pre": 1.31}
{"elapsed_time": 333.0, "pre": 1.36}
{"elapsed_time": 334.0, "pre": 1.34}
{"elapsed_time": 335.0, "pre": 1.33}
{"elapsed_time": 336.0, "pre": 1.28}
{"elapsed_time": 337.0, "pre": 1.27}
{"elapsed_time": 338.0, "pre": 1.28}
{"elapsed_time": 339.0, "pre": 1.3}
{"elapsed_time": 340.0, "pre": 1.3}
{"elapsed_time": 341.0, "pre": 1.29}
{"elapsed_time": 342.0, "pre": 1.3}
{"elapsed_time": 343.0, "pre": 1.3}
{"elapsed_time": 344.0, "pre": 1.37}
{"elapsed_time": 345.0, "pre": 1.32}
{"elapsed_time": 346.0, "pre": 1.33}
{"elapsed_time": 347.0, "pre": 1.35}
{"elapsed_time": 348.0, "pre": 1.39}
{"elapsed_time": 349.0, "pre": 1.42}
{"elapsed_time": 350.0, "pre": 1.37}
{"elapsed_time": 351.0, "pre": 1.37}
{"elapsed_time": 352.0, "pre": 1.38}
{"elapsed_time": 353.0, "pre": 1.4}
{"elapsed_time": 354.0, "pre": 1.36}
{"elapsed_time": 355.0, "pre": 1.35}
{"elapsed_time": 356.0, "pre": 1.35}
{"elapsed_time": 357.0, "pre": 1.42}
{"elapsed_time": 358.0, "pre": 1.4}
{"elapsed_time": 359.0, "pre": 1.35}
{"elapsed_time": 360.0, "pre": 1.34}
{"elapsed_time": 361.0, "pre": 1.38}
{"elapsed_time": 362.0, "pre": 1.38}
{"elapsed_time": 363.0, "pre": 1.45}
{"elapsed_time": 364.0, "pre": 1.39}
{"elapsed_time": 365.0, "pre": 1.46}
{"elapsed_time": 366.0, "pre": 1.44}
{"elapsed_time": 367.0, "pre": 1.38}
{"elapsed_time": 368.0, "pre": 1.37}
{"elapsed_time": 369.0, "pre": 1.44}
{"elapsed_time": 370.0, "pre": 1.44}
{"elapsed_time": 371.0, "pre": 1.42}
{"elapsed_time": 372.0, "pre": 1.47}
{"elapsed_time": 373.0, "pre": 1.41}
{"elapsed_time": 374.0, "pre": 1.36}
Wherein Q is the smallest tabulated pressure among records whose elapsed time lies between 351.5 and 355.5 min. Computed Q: 1.35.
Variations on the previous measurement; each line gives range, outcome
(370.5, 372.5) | 1.42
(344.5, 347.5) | 1.32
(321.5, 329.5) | 1.41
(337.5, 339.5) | 1.28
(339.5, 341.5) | 1.29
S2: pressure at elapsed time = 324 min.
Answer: 1.51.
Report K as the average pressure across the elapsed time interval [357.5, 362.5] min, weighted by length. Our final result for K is 1.37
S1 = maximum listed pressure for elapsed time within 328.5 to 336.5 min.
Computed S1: 1.46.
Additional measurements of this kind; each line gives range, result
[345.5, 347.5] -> 1.35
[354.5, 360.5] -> 1.42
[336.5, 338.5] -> 1.28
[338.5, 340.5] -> 1.3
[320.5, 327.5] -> 1.51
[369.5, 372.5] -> 1.47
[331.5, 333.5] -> 1.36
